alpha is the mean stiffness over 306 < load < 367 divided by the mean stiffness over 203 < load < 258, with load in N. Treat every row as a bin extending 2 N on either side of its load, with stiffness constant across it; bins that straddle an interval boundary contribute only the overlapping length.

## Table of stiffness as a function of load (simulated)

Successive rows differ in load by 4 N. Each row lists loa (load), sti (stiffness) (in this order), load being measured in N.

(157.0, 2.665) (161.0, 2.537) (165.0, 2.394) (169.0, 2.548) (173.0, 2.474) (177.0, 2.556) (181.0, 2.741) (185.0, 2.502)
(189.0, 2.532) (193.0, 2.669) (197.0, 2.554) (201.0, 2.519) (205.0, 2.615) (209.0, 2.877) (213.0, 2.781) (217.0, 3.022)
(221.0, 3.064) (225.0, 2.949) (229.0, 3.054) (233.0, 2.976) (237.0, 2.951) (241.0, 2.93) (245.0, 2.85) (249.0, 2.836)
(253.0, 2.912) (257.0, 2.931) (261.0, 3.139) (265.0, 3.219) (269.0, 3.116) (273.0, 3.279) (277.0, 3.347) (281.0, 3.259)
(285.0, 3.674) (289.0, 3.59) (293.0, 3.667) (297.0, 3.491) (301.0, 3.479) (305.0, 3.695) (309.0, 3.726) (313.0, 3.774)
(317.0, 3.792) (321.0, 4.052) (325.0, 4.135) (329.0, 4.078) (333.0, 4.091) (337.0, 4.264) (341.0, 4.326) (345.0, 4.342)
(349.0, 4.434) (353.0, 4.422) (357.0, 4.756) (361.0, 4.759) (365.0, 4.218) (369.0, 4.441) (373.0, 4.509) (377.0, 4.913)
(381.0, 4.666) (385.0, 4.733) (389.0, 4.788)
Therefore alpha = 1.4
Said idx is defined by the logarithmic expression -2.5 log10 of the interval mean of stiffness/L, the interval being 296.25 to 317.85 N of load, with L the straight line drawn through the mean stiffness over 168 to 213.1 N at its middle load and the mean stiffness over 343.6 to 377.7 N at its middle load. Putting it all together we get 0.074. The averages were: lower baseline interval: 2.61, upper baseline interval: 4.52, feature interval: 3.66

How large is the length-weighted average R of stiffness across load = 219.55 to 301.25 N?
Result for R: 3.17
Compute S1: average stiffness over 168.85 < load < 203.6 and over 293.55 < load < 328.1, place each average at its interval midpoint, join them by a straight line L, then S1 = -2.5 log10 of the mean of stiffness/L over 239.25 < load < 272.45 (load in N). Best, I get 0.083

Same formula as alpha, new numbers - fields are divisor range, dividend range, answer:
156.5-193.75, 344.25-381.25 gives 1.78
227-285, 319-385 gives 1.43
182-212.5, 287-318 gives 1.39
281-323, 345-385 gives 1.24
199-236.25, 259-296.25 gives 1.17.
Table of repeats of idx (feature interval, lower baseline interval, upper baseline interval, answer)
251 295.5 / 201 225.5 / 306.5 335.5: 0.058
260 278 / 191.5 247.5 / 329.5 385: 0.069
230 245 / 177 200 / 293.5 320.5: 0.035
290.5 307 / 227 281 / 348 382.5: 0.023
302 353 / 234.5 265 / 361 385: -0.021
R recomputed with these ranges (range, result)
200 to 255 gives 2.89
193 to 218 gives 2.71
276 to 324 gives 3.65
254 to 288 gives 3.25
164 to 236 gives 2.72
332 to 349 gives 4.29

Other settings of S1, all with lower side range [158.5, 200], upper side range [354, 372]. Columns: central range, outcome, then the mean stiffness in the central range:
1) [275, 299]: 0.06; 3.5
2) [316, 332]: 0.02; 4.03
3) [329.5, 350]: 0.00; 4.27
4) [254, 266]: 0.12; 3.07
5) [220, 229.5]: 0.01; 3.01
